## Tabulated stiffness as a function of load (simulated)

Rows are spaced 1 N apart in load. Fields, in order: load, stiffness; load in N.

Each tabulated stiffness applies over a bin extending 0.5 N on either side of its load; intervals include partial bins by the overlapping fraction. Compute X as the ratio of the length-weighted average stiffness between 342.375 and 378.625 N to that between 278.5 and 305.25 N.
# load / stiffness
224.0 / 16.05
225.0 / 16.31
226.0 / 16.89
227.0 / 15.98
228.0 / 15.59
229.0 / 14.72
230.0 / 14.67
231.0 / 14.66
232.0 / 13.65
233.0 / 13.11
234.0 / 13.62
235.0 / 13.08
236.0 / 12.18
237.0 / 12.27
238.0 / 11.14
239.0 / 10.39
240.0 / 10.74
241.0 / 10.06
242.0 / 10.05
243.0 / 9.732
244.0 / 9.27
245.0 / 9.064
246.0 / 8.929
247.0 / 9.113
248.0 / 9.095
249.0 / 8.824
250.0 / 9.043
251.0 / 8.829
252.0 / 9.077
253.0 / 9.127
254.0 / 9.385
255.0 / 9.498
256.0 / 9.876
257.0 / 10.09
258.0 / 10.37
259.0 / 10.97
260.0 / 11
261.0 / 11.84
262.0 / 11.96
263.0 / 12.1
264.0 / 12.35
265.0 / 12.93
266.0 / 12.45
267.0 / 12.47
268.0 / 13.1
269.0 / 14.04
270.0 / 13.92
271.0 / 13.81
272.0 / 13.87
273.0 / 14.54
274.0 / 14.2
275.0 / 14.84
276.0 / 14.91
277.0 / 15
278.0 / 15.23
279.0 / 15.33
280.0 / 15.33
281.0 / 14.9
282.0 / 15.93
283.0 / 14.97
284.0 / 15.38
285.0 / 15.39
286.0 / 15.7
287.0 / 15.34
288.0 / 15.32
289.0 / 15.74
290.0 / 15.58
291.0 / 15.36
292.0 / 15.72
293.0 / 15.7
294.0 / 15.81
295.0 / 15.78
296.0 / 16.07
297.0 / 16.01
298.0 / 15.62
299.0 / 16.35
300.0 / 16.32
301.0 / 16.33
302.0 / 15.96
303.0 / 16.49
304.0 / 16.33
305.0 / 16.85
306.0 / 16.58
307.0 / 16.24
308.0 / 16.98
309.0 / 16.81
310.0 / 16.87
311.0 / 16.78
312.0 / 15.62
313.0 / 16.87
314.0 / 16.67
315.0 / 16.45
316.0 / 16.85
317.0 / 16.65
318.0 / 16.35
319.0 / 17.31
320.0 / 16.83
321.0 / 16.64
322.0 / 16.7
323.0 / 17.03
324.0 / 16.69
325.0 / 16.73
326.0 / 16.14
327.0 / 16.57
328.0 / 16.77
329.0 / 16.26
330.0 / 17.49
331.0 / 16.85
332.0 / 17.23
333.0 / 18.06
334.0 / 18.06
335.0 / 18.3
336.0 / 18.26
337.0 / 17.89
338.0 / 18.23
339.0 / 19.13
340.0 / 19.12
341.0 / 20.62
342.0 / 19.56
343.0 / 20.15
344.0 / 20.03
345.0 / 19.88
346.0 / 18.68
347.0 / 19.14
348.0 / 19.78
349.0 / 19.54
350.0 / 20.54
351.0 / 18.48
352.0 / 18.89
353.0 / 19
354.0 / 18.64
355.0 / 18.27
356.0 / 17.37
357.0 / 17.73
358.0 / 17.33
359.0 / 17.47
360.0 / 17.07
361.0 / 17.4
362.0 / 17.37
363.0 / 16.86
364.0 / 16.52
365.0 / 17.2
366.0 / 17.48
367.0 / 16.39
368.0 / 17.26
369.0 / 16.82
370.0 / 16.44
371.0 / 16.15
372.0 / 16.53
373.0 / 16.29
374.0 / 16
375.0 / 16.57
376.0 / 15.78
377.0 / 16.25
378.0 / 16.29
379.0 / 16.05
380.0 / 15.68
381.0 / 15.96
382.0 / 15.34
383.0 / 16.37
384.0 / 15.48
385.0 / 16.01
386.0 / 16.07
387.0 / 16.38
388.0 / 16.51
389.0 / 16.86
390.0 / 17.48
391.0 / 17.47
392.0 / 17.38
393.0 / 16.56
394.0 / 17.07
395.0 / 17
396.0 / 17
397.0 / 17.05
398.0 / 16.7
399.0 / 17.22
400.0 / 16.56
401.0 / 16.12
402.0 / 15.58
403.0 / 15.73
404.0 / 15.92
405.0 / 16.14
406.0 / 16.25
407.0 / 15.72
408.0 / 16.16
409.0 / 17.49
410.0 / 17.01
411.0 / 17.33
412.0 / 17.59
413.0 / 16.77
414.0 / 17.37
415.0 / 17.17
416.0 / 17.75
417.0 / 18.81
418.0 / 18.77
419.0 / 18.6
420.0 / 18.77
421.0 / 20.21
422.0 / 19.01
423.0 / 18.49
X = 1.12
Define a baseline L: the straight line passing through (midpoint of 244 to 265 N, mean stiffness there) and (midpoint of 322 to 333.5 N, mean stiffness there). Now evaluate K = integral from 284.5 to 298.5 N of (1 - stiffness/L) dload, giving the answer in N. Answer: -2.2 N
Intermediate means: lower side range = 10.1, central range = 15.7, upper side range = 16.9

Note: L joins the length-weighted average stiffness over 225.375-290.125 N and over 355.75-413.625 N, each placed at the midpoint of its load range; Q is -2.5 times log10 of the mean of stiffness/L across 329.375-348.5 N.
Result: -0.23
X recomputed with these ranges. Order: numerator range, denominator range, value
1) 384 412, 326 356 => 0.90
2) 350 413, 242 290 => 1.35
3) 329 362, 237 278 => 1.63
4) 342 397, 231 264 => 1.63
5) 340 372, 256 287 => 1.34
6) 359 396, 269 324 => 1.05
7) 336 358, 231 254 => 1.80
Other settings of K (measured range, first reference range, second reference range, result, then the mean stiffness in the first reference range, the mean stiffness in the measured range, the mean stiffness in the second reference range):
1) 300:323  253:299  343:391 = -2.10 N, 13.9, 16.6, 17.3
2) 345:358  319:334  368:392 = -1.70 N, 16.9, 18.8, 16.3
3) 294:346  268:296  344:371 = -1.97 N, 15.1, 17.2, 18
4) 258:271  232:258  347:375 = -0.98 N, 10.3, 12.4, 17.6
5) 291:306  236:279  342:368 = -1.83 N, 11.5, 16.1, 18.3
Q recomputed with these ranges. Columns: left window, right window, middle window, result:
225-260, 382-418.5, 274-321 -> -0.20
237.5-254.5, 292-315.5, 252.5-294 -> -0.07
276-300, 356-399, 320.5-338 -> -0.07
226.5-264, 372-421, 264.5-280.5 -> -0.16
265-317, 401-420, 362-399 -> 0.01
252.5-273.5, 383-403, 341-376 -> -0.17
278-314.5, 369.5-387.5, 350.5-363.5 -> -0.11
